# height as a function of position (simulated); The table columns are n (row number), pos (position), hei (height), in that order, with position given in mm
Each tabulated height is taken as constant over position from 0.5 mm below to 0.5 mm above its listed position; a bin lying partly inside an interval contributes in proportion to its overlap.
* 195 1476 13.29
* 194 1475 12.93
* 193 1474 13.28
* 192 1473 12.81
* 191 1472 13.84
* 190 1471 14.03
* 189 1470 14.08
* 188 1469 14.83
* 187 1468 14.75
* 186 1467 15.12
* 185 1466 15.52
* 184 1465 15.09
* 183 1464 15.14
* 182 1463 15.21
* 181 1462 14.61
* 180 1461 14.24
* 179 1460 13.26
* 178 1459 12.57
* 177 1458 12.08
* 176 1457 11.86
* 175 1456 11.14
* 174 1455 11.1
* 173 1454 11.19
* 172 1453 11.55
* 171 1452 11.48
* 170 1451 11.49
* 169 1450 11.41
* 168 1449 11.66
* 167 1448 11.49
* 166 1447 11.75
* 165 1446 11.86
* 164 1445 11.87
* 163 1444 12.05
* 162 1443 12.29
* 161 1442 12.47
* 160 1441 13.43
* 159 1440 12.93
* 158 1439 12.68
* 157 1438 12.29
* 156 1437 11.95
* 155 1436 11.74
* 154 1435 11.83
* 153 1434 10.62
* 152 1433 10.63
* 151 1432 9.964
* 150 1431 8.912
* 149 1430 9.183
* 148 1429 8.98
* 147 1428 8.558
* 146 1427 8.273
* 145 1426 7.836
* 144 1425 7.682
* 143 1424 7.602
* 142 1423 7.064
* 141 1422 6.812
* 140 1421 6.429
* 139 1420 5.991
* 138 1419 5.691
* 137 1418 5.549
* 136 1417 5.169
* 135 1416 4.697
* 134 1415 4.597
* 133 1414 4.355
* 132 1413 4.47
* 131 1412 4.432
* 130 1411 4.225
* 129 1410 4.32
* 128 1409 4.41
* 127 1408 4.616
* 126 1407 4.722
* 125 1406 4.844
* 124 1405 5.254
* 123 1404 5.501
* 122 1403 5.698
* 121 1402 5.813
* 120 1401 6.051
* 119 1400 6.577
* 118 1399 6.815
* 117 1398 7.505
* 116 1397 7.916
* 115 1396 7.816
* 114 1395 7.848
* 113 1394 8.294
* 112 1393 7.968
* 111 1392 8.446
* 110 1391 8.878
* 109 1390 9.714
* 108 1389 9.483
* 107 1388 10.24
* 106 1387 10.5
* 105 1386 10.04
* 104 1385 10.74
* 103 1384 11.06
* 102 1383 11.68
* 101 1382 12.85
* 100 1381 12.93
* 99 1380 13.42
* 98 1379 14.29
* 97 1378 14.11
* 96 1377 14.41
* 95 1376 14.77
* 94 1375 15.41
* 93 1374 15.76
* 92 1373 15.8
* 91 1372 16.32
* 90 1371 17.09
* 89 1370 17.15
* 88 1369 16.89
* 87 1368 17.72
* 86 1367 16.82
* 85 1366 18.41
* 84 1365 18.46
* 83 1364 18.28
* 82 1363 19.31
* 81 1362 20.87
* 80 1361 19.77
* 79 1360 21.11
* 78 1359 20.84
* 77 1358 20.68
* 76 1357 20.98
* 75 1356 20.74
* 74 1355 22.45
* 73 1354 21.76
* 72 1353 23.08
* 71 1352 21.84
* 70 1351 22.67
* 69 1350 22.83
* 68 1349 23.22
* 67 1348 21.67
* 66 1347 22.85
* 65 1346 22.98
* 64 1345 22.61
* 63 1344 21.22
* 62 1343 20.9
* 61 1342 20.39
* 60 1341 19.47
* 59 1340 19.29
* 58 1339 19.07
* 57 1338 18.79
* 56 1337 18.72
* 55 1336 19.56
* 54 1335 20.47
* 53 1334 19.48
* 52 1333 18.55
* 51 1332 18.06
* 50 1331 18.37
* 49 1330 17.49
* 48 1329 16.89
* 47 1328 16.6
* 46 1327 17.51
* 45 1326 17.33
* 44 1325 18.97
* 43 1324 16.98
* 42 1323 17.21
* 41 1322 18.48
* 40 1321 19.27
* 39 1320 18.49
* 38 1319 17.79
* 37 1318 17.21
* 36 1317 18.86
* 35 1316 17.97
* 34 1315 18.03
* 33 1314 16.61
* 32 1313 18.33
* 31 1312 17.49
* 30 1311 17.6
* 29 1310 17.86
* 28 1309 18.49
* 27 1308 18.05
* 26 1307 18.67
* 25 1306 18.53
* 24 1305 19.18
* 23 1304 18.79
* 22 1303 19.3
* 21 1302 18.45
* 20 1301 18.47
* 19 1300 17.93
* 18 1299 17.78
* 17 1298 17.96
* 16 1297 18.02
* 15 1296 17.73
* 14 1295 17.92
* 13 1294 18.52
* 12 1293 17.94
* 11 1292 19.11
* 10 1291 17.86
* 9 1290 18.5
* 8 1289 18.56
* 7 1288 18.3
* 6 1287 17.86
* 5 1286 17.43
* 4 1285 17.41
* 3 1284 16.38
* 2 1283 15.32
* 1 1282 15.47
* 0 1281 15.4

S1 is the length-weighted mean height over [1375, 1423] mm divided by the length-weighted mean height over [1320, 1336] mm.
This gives 0.4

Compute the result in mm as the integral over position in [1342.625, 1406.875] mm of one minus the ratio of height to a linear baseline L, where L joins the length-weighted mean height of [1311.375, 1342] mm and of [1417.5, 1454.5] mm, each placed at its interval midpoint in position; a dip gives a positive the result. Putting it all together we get 1.6 mm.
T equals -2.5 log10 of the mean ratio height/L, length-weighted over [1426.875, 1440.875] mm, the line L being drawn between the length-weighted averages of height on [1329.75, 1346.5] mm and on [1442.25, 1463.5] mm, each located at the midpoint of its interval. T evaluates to 0.24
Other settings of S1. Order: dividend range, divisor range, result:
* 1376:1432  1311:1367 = 0.41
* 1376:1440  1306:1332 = 0.47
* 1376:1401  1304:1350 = 0.54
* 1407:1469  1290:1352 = 0.53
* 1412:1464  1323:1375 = 0.52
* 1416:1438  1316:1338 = 0.46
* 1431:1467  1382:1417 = 1.74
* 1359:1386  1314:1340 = 0.88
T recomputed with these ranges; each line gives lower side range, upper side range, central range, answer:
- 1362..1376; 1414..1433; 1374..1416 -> 0.458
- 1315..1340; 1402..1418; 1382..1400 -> -0.151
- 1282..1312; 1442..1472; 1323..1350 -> -0.168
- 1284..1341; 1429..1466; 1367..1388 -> 0.088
